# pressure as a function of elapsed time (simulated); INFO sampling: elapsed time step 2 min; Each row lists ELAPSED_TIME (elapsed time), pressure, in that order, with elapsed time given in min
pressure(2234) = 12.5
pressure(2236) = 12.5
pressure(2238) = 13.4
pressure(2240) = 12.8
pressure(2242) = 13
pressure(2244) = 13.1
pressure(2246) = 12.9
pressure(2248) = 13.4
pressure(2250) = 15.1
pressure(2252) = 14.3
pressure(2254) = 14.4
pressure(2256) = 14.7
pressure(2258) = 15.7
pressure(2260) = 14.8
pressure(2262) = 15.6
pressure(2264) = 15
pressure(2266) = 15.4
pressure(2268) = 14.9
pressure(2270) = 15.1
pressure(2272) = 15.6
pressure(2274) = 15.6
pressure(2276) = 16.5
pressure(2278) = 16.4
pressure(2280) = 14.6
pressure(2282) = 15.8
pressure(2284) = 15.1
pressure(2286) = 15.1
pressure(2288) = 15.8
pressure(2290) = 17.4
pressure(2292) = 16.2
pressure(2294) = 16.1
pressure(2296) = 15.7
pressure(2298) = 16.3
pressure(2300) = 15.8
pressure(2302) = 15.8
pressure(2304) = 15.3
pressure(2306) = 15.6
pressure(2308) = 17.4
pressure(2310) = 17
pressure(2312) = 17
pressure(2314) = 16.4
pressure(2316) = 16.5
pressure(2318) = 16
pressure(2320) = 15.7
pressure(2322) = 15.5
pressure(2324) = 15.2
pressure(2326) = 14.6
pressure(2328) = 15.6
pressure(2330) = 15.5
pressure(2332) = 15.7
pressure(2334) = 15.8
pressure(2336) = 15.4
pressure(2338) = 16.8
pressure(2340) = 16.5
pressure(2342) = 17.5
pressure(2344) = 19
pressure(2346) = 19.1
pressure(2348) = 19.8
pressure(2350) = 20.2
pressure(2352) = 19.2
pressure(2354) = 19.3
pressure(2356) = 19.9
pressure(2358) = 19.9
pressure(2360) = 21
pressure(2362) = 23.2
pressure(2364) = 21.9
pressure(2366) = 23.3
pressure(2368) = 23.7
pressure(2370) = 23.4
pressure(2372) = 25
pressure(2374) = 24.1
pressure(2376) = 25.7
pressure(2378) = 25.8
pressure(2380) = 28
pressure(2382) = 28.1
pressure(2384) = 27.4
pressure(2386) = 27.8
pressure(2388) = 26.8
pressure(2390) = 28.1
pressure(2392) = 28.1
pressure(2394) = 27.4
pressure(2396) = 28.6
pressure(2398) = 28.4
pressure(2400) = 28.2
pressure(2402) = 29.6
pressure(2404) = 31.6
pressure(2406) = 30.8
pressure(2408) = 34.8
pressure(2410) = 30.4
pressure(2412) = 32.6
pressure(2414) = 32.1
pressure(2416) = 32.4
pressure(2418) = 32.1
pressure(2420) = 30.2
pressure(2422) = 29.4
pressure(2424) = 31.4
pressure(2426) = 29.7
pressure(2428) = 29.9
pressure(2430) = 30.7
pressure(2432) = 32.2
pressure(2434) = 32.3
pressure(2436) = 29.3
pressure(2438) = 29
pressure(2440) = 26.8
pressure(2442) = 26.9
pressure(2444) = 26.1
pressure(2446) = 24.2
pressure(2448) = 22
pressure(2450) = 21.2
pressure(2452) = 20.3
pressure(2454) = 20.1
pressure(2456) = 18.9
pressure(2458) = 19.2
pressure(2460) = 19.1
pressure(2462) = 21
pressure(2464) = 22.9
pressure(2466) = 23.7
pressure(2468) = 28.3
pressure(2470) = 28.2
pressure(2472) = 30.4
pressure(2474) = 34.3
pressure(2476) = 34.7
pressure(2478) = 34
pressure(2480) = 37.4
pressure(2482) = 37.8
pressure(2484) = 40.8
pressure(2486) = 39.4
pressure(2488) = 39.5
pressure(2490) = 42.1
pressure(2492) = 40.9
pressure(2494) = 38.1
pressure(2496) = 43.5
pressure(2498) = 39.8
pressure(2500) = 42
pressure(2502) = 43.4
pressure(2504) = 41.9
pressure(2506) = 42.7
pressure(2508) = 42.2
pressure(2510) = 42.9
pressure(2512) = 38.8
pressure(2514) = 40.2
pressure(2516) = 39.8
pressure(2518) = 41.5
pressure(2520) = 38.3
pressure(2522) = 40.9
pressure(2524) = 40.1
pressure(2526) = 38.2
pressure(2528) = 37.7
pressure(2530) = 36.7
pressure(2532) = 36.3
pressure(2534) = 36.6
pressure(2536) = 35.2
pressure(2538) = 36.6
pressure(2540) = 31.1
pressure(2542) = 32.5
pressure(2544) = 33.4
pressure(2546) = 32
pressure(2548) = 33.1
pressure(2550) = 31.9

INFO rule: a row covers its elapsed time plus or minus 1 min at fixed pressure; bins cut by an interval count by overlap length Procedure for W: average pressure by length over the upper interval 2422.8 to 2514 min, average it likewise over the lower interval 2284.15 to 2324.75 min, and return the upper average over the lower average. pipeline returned 2.00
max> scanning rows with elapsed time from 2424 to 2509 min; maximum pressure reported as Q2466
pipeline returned 43.5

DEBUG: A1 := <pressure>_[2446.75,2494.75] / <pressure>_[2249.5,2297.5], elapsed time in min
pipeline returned 1.92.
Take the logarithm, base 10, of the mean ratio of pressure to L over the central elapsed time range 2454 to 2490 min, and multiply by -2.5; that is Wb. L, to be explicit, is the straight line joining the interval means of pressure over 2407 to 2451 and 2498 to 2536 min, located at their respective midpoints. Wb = 0.16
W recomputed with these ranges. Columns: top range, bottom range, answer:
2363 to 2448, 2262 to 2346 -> 1.77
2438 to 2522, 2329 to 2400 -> 1.47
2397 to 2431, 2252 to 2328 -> 1.96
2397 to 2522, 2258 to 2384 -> 1.79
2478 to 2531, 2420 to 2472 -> 1.55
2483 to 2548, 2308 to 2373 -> 2.11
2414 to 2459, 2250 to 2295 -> 1.76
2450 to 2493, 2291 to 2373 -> 1.67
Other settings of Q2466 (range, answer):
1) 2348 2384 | 28.1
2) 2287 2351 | 20.2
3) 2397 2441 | 34.8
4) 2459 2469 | 28.3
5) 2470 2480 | 37.4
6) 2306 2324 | 17.4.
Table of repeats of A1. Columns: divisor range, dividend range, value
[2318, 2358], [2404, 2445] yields 1.77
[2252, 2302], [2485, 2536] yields 2.58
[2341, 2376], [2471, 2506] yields 1.83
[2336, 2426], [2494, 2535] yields 1.57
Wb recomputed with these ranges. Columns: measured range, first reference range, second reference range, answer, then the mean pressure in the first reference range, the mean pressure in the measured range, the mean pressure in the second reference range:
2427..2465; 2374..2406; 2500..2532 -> 0.31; 27.9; 24.8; 40.3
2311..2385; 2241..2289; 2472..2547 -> 0.17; 14.9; 19.8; 38.4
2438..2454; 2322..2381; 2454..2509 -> 0.25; 19.9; 24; 34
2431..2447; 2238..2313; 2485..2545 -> 0.11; 15.3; 28.4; 39.1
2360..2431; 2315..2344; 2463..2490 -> -0.18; 16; 28.2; 33.5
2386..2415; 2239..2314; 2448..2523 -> -0.12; 15.3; 29.8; 34.2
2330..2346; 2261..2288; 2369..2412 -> 0.32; 15.5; 16.8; 28.1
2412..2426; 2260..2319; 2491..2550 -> -0.10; 15.9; 31.2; 38.4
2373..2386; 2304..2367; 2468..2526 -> -0.13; 17.8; 26.6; 38.9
